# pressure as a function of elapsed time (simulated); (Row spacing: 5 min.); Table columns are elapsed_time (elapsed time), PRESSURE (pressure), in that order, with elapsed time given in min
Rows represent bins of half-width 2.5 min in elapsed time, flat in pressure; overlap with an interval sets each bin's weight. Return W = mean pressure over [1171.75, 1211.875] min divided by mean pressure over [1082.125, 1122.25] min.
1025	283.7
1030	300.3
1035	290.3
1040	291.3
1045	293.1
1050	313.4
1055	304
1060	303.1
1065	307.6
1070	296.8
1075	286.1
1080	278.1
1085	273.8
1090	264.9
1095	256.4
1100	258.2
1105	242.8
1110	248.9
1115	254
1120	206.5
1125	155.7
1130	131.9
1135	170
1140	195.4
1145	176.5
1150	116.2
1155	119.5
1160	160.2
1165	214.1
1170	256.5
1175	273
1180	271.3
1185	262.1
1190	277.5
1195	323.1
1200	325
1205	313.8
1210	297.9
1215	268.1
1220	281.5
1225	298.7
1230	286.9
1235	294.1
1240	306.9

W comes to 1.2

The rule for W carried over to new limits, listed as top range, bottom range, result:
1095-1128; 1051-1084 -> 0.77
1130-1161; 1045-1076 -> 0.51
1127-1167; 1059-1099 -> 0.57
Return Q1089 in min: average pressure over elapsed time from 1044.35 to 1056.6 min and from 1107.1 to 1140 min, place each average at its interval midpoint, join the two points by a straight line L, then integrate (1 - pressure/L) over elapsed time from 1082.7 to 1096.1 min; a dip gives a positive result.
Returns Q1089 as -1.1 min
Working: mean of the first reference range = 305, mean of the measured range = 266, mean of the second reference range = 195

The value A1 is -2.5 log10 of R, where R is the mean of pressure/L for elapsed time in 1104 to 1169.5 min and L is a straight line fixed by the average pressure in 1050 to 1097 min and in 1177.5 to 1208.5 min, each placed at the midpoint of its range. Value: 0.49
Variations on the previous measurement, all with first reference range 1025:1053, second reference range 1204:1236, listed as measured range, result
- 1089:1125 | 0.220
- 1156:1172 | 0.410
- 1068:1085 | 0.039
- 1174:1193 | 0.075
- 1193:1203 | -0.115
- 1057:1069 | -0.031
